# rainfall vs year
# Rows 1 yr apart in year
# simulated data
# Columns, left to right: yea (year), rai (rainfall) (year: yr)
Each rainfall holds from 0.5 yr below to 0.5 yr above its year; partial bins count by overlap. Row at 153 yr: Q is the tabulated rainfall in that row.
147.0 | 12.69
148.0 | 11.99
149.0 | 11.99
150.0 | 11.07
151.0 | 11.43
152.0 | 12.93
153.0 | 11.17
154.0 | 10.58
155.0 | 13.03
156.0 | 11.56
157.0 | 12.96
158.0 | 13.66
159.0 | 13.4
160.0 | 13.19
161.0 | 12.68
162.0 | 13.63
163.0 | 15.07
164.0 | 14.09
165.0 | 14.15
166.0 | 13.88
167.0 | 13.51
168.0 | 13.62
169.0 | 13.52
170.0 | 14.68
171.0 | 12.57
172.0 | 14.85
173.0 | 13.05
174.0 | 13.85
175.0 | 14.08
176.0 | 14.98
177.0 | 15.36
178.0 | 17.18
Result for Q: 11.17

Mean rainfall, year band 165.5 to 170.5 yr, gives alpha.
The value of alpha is 13.8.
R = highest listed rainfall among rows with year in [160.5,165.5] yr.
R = 15.07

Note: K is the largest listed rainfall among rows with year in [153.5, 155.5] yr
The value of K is 13.03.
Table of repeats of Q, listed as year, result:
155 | 13.03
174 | 13.85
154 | 10.58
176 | 14.98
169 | 13.52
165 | 14.15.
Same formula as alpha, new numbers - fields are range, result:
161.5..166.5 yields 14.2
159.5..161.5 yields 12.9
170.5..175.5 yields 13.7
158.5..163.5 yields 13.6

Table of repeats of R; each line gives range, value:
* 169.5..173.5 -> 14.85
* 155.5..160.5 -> 13.66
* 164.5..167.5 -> 14.15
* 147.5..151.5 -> 11.99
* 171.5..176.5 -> 14.98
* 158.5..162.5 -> 13.63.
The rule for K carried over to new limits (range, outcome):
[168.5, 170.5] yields 14.68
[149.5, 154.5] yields 12.93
